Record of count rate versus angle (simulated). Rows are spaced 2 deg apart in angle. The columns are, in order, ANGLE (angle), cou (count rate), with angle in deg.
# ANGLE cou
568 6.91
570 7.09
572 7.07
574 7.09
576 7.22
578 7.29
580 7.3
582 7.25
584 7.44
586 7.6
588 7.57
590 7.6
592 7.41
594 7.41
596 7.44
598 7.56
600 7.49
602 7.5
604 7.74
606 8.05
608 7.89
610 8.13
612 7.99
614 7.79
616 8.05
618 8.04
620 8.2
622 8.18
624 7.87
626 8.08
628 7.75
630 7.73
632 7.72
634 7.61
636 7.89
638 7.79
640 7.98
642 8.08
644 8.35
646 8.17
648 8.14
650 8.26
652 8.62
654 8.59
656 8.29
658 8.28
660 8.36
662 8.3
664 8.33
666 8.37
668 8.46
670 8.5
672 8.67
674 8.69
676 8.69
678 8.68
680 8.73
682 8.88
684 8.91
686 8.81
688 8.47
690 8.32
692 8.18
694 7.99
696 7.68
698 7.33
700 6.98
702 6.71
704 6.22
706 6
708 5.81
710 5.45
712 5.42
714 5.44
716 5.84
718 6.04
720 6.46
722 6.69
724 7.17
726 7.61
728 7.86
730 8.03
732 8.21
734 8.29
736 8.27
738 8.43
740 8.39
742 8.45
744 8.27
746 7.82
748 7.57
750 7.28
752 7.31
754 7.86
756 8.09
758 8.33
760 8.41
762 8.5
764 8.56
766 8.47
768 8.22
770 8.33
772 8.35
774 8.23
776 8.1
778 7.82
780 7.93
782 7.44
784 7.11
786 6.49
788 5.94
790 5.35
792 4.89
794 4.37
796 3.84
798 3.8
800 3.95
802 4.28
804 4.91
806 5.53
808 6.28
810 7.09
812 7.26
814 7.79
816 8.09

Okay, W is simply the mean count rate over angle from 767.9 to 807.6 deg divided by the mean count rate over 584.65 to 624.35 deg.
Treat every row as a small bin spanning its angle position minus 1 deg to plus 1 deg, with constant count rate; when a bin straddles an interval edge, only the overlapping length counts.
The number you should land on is 0.8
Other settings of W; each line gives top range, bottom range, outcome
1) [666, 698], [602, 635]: 1.07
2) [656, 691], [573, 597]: 1.16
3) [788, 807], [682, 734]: 0.65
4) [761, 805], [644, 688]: 0.77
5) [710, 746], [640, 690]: 0.86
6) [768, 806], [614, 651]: 0.78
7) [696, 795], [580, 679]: 0.91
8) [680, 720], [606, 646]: 0.89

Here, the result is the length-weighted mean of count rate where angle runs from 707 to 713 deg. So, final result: 5.56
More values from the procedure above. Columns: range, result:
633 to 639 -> 7.76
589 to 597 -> 7.46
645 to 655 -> 8.36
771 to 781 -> 8.09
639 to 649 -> 8.14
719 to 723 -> 6.58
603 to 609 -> 7.89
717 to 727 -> 6.79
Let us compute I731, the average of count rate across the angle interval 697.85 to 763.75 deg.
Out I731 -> 7.3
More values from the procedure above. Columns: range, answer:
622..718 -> 7.8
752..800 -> 7.09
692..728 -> 6.6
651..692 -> 8.54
